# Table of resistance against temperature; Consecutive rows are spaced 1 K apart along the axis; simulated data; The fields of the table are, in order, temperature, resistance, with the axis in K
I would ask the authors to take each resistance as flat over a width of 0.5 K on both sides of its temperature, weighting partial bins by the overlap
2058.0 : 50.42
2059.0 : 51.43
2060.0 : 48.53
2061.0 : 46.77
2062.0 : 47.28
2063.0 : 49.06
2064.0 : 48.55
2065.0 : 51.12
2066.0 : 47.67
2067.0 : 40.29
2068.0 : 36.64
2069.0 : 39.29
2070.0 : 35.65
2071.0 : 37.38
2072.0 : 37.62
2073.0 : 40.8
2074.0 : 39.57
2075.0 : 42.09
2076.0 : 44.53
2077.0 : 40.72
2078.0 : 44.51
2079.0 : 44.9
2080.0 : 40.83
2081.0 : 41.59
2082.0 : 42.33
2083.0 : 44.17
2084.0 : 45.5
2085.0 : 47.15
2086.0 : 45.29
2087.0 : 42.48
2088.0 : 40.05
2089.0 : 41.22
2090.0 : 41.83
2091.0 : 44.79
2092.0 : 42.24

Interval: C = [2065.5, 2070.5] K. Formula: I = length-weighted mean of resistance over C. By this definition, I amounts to 39.9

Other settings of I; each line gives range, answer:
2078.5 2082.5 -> 42.4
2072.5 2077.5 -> 41.5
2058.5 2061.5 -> 48.9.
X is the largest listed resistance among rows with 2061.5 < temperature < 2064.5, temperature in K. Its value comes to 49.06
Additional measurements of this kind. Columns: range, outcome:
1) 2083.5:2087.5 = 47.15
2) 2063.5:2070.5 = 51.12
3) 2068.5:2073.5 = 40.8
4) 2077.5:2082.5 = 44.9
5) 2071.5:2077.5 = 44.53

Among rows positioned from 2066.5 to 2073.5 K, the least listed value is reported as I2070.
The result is 35.65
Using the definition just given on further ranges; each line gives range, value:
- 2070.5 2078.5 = 37.38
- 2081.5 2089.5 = 40.05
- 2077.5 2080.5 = 40.83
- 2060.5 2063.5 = 46.77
